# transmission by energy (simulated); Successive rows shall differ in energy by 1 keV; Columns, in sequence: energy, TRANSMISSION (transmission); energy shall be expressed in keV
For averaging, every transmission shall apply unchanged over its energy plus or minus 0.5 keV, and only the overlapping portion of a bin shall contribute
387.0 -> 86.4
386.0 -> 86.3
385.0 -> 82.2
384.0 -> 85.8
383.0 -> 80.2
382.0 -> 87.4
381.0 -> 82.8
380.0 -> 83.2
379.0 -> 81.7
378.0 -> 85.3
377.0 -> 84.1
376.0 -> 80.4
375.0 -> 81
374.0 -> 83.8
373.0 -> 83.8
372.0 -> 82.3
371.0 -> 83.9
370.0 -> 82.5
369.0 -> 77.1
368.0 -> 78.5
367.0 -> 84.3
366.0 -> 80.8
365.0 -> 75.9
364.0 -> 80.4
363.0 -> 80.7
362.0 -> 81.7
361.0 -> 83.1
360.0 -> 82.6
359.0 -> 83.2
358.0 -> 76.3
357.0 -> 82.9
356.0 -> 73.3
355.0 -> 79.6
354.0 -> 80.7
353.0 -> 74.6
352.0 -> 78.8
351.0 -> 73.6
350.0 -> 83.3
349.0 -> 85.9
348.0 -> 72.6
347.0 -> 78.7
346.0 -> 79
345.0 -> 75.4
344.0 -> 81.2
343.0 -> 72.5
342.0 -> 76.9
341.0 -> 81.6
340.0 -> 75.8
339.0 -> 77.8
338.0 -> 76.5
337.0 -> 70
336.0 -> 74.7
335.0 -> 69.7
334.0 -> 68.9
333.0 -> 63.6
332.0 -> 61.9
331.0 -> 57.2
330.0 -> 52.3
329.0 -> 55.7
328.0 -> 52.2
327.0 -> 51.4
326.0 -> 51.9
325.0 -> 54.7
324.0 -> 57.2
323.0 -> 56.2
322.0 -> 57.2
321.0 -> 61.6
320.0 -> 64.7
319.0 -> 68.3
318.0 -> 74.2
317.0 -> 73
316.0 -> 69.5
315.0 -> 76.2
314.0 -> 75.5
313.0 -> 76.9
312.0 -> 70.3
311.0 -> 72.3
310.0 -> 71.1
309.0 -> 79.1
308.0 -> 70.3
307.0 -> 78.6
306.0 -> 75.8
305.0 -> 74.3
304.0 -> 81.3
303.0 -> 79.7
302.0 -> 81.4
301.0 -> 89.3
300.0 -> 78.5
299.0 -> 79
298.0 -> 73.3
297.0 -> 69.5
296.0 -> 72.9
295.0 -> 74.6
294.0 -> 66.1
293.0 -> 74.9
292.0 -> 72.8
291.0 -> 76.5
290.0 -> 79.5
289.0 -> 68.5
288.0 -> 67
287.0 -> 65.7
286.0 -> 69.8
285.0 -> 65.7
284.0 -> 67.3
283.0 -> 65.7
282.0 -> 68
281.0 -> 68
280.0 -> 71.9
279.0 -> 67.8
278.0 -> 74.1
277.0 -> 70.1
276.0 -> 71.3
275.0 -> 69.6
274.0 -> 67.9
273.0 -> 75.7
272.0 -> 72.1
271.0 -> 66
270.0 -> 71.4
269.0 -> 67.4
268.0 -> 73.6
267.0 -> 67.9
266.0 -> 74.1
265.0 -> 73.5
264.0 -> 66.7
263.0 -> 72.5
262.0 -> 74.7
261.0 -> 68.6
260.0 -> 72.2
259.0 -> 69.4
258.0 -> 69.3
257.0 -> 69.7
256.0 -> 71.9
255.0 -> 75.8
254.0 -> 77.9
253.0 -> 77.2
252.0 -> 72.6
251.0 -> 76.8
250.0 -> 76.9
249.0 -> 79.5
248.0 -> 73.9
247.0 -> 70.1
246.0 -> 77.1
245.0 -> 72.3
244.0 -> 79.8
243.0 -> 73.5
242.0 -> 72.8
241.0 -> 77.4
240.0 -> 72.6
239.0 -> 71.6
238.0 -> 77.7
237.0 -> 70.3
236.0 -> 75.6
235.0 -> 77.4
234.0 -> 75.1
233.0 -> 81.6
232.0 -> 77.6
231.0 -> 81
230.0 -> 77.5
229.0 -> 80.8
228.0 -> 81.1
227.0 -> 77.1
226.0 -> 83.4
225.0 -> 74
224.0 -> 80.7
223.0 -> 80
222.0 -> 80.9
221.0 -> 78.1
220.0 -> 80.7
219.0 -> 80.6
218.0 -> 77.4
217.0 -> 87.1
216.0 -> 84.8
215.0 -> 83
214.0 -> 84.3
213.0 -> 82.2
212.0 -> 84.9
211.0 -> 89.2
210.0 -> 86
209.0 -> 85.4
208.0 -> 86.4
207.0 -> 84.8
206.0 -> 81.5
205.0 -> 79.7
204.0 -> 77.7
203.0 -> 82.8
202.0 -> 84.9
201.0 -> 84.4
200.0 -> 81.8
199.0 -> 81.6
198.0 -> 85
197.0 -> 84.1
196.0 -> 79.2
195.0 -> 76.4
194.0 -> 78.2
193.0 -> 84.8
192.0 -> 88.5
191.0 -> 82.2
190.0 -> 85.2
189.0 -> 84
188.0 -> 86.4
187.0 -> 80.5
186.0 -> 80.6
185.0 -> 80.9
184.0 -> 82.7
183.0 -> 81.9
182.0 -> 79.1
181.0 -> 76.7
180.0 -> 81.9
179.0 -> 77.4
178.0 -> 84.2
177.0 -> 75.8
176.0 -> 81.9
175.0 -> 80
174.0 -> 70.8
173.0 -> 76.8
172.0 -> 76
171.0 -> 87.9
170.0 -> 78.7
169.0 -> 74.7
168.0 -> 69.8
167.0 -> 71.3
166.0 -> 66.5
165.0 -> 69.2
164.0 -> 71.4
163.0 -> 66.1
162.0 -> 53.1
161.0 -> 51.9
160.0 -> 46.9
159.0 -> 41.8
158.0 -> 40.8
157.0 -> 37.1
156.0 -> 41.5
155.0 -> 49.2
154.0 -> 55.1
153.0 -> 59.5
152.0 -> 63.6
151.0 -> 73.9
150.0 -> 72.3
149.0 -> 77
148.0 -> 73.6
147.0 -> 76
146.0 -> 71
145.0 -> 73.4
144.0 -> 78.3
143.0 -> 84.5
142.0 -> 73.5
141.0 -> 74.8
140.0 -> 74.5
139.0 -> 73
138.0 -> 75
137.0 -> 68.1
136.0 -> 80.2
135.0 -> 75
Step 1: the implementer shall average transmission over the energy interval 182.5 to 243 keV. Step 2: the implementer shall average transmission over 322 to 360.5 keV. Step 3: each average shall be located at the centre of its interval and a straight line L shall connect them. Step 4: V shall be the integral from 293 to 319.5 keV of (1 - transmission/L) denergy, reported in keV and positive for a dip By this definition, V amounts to -0.5 keV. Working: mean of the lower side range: 80.9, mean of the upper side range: 70.9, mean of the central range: 75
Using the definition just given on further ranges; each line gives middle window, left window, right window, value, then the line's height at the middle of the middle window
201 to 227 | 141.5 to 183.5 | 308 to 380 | -4.47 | 70.3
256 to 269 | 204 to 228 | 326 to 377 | 1.46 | 79.9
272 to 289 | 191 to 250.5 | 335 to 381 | 2.26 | 79.8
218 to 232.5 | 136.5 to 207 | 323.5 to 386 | -1.01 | 74.3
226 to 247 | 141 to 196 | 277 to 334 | -1.76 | 70.6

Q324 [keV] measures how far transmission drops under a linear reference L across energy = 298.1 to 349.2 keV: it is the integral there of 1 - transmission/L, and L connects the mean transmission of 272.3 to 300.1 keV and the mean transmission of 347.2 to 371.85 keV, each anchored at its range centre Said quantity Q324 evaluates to 3.2 keV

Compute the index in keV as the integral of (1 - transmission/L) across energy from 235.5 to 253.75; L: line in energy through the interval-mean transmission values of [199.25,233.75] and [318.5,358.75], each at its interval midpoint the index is 0.9 keV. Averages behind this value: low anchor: 81.8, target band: 74.9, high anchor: 69.7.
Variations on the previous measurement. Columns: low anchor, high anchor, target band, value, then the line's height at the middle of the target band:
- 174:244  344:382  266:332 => 9.1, 80.6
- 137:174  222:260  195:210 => -2.3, 71.8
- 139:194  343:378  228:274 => 0.9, 75.5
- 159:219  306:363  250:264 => 0.5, 75.4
